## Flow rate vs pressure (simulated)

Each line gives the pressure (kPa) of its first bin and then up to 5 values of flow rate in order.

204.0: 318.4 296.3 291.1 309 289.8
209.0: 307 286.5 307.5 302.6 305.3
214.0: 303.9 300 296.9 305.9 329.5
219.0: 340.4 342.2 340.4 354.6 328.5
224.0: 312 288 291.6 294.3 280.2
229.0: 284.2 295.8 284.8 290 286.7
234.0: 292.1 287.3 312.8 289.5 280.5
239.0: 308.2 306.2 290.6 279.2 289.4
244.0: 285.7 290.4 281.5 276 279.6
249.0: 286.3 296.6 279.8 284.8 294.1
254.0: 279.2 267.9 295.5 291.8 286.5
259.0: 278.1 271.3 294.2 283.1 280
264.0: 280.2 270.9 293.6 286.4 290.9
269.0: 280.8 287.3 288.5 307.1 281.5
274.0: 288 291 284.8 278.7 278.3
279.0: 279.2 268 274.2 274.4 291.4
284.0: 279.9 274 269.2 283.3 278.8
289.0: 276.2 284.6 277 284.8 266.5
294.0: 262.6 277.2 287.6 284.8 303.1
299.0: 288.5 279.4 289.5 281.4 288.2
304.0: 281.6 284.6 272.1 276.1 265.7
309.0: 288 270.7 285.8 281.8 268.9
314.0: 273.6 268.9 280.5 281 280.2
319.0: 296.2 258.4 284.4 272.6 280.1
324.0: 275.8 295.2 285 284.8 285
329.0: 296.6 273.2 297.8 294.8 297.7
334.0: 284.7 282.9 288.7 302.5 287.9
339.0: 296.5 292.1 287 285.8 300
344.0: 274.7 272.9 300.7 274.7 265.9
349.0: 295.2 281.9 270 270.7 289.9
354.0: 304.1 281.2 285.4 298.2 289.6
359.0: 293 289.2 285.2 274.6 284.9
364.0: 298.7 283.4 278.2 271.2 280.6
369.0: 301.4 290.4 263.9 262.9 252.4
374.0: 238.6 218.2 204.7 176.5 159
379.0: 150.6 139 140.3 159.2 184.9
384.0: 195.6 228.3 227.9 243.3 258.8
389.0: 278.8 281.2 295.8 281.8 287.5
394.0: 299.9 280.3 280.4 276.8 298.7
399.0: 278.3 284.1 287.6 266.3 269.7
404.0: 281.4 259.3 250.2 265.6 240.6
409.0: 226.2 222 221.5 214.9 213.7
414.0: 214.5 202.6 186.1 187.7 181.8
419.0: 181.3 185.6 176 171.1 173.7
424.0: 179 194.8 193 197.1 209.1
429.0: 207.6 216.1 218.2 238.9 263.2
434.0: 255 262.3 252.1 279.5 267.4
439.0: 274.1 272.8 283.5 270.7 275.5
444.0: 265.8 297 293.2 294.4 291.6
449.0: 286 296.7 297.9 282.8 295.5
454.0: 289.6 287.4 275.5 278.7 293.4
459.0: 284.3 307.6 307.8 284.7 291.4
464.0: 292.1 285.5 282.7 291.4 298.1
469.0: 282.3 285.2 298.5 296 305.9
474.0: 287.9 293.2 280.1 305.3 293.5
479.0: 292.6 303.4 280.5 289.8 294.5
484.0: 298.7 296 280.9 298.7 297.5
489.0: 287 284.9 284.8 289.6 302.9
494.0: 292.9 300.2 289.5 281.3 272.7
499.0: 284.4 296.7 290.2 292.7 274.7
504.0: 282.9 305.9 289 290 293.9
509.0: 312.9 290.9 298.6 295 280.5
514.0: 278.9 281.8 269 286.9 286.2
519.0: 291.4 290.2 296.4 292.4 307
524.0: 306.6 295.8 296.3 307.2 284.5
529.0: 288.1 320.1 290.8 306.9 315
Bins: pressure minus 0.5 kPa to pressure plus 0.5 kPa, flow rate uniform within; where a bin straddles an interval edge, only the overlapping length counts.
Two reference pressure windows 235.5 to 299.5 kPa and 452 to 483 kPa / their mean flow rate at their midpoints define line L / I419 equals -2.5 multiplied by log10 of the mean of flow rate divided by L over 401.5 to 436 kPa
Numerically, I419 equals 0.30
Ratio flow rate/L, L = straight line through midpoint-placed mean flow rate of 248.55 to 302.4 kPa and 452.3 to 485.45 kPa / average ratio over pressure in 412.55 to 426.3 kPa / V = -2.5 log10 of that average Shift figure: 0.47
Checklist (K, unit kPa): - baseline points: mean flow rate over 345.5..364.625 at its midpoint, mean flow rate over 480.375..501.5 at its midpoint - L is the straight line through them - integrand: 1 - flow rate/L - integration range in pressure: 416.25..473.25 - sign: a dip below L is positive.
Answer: 5.9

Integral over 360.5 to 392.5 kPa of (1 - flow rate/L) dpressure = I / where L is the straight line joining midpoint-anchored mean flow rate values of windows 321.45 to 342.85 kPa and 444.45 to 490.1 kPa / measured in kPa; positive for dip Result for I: 5.4 kPa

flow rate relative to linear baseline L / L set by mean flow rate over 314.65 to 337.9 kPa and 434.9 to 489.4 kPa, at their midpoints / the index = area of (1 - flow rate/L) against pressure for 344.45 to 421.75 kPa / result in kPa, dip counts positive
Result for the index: 9.7 kPa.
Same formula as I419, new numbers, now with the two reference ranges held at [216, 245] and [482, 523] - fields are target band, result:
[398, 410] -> 0.119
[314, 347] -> 0.046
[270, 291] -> 0.069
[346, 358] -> 0.047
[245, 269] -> 0.064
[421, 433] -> 0.409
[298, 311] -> 0.065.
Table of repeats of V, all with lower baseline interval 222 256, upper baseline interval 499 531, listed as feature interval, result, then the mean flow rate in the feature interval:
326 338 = 0.01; 290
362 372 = 0.04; 282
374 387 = 0.49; 187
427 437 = 0.23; 236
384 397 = 0.09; 268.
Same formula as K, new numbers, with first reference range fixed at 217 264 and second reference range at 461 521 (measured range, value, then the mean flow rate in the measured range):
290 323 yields 1.59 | 280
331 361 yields 0.55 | 288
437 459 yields 0.54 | 284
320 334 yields 0.38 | 285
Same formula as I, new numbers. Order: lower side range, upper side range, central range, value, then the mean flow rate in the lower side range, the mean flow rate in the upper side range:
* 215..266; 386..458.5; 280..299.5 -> 0.2 kPa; 294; 252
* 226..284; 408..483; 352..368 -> -0.9 kPa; 286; 258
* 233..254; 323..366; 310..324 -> 0.5 kPa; 289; 287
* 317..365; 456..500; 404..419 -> 3.5 kPa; 286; 291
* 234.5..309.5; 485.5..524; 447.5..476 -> -0.2 kPa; 284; 290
